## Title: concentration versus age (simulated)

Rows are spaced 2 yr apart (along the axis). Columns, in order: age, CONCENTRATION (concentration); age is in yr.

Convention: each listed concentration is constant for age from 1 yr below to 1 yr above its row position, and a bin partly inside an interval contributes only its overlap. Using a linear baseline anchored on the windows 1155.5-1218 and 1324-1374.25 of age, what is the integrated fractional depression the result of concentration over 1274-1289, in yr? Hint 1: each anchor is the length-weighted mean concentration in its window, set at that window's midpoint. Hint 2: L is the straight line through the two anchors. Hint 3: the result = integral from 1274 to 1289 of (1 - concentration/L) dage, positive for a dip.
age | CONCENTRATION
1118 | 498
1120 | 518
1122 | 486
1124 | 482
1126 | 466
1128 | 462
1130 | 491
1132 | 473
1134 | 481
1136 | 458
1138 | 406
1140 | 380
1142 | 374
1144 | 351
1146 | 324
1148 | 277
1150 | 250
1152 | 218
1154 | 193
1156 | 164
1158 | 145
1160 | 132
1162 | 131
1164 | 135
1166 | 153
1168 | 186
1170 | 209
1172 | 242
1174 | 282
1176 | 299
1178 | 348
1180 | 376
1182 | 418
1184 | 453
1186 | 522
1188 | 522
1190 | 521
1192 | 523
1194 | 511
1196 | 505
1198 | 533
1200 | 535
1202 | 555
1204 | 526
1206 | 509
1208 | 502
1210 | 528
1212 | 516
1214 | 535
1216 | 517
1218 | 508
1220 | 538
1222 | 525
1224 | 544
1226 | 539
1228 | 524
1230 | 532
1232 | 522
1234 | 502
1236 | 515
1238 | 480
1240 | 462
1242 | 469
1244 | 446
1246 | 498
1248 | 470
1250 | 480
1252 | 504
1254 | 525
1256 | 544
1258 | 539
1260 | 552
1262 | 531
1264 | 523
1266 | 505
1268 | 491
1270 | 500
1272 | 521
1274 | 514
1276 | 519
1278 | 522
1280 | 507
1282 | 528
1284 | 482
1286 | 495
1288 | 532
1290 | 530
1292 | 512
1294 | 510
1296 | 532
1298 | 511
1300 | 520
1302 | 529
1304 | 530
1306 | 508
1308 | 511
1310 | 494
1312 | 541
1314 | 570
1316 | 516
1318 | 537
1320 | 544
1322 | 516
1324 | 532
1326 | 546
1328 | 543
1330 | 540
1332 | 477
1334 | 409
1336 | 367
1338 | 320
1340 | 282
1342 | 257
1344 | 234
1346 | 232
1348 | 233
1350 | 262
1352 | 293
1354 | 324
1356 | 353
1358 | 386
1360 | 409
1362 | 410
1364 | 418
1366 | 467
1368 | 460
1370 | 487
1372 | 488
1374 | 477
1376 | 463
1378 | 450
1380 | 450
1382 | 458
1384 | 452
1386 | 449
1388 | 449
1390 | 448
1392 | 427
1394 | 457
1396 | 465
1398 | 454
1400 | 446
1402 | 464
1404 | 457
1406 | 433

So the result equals -4.7 yr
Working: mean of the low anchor 392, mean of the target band 512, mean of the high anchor 389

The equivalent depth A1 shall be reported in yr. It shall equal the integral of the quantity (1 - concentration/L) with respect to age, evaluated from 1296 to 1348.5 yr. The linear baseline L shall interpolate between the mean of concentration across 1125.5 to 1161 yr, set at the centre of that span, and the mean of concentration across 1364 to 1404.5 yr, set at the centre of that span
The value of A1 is -4.13 yr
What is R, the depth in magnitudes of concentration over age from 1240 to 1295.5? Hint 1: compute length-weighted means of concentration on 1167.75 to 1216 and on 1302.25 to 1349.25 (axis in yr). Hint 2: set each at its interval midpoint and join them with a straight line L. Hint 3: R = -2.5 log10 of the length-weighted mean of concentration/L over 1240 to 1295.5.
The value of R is -0.14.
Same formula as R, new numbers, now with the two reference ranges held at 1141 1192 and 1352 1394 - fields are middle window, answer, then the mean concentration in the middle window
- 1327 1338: -0.12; 454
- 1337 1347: 0.48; 265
